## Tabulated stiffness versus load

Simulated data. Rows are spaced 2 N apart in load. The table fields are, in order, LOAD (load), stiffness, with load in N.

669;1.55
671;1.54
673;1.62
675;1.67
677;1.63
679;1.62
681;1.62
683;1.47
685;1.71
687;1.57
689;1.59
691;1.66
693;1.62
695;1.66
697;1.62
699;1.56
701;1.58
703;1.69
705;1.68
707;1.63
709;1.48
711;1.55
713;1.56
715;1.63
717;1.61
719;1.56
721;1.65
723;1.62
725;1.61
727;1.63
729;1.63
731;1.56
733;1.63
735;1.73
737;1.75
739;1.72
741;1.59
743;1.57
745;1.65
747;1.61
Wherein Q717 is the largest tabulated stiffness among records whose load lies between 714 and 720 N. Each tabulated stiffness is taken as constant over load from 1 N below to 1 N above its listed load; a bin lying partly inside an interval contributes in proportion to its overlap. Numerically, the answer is 1.63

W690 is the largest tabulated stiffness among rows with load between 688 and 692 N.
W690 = 1.66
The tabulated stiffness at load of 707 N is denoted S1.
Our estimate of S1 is 1.63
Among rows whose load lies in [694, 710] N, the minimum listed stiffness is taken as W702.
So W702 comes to 1.48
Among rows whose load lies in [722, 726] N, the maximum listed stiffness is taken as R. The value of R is 1.62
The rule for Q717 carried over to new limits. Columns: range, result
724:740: 1.75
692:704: 1.69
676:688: 1.71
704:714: 1.68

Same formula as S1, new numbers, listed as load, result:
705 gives 1.68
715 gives 1.63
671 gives 1.54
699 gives 1.56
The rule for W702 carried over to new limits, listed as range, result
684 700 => 1.56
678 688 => 1.47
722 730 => 1.61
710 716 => 1.55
